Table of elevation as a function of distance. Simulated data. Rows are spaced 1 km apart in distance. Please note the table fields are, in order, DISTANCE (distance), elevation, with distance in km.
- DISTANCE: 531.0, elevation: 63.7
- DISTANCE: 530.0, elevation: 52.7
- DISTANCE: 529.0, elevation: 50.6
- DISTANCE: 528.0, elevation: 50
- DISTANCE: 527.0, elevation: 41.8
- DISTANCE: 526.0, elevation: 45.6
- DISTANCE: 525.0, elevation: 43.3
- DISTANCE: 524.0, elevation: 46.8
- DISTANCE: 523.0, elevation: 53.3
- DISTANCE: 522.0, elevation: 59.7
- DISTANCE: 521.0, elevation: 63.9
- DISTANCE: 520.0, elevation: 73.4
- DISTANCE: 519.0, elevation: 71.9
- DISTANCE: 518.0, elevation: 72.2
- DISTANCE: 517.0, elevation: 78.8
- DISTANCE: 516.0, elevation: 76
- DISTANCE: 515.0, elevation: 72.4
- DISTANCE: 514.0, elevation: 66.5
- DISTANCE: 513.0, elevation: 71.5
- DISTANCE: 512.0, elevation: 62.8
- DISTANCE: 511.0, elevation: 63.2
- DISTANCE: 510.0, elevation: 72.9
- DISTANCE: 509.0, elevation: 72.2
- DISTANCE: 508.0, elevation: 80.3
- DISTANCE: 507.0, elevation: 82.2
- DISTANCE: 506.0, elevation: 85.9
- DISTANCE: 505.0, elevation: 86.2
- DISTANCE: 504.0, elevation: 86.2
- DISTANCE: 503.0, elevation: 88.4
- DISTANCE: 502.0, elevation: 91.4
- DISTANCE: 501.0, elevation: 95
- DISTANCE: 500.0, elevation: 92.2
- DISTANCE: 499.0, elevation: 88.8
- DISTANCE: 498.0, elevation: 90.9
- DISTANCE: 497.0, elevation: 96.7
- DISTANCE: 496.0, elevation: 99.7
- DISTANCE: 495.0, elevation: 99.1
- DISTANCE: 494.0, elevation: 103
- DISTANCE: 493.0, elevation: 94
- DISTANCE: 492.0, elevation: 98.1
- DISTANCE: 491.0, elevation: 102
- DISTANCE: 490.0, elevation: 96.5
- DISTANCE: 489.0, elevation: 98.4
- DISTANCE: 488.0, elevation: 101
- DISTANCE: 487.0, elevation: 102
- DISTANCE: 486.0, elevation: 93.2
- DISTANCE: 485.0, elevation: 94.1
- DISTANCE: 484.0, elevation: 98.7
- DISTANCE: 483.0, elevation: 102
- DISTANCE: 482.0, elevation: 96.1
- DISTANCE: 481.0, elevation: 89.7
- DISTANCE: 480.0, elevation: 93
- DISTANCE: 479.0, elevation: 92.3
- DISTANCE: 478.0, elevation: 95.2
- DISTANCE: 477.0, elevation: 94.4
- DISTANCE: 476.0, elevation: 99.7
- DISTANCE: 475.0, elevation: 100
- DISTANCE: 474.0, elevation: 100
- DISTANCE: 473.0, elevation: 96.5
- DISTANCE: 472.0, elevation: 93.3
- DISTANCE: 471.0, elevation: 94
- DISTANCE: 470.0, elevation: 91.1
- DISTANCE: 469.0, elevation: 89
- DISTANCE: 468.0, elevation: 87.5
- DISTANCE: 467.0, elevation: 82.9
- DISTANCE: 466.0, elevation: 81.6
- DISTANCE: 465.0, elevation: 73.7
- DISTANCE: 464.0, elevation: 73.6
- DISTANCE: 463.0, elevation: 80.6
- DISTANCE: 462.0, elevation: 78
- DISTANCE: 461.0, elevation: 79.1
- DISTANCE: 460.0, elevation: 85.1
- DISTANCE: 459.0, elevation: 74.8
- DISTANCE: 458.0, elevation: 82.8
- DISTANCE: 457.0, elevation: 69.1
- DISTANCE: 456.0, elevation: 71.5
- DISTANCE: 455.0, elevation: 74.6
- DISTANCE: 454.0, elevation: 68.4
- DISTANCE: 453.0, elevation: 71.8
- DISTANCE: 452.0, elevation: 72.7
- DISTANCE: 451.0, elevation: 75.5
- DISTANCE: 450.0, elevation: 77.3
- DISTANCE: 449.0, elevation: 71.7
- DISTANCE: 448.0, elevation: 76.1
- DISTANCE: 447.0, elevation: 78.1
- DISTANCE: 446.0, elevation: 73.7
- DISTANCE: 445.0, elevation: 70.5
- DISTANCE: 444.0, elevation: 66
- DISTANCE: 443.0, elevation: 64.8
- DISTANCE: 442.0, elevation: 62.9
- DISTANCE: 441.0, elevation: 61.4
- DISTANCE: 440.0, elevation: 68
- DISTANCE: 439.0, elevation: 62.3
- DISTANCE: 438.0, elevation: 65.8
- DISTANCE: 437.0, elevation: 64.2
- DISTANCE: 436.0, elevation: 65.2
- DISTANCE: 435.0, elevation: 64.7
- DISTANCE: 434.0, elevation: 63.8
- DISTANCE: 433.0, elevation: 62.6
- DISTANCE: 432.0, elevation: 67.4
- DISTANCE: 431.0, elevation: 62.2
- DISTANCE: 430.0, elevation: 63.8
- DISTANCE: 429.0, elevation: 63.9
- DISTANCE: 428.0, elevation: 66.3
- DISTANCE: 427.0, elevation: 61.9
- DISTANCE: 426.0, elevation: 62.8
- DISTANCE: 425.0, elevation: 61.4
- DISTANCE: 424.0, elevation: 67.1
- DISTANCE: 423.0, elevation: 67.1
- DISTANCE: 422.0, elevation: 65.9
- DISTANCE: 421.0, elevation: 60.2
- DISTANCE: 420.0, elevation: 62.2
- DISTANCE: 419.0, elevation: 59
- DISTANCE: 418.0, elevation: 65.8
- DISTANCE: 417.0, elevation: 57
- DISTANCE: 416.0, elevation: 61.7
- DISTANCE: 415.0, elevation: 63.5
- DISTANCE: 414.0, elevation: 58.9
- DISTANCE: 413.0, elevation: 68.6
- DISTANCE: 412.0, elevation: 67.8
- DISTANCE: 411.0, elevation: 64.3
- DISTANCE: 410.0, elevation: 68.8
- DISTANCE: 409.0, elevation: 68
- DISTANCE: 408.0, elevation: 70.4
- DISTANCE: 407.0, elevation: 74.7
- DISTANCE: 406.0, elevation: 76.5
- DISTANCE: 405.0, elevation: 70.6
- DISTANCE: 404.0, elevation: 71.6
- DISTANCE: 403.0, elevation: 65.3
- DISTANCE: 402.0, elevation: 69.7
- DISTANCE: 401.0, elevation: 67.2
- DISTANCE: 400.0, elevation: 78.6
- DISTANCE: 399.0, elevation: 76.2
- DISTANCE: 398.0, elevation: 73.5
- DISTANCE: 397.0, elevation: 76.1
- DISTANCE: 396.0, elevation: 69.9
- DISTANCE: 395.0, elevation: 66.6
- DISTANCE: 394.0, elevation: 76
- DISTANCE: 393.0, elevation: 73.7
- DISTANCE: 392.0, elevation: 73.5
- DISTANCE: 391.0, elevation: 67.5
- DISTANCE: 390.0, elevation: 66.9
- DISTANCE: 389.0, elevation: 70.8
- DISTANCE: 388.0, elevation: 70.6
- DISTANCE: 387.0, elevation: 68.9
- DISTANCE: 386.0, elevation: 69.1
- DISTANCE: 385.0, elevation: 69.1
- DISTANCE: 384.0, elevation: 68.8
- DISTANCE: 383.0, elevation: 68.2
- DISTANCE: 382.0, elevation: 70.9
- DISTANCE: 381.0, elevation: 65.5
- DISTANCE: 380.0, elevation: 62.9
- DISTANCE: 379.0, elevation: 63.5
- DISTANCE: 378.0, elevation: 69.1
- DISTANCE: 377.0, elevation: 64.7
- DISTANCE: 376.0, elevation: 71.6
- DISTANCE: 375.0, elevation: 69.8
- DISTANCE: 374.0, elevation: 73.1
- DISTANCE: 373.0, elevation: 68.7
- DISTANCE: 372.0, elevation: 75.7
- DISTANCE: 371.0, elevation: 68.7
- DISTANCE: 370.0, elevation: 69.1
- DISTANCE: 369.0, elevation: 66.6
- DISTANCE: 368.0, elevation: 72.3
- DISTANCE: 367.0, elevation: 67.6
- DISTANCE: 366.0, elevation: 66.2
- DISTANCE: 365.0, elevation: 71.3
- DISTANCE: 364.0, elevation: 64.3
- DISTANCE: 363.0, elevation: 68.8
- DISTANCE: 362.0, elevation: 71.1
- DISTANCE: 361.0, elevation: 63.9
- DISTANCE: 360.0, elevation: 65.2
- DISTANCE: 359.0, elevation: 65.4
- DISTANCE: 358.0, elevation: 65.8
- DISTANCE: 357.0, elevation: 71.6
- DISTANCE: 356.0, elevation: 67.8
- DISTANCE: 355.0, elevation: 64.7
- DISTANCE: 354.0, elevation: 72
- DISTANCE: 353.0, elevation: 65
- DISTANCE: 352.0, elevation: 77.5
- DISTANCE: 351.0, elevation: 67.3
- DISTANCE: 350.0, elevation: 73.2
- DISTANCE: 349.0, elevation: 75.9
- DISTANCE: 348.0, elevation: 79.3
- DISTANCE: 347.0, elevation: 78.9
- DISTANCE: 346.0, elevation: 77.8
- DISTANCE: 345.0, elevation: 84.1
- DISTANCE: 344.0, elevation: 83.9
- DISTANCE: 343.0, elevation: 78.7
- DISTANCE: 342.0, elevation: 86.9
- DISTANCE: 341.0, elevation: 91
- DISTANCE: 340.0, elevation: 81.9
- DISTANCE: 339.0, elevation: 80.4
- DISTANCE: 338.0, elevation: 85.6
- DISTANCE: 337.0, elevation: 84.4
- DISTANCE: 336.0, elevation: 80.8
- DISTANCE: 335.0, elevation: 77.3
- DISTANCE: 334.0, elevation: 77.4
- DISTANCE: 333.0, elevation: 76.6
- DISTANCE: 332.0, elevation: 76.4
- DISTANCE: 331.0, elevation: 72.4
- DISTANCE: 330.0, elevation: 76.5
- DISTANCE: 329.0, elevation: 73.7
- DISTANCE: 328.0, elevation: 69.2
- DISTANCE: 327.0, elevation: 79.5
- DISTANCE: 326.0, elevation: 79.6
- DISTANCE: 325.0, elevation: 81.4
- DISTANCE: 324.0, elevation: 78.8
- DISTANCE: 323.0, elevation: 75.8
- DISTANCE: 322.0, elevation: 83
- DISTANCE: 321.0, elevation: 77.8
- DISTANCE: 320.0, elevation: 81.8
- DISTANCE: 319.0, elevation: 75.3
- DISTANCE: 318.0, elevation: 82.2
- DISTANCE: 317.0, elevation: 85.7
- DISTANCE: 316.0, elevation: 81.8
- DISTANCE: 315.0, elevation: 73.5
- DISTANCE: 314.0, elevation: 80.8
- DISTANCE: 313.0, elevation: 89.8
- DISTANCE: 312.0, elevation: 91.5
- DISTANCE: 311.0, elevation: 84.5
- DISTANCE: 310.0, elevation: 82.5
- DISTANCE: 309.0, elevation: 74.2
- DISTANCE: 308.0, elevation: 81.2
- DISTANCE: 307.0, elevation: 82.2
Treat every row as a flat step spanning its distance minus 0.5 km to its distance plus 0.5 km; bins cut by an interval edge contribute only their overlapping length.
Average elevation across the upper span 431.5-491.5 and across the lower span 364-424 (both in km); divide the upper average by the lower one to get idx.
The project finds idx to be 1.19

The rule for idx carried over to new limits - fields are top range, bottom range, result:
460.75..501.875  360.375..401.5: 1.33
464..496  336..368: 1.27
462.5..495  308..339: 1.17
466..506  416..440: 1.48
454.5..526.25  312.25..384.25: 1.13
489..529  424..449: 1.17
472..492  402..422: 1.47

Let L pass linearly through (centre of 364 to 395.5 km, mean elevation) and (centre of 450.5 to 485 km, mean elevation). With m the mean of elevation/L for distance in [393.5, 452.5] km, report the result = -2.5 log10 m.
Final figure 0.14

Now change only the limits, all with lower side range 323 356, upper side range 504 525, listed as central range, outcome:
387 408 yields 0.05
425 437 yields 0.16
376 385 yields 0.13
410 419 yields 0.17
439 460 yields 0.02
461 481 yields -0.23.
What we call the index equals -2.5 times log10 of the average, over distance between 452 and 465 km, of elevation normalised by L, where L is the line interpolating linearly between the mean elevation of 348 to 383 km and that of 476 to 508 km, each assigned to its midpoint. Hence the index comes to 0.160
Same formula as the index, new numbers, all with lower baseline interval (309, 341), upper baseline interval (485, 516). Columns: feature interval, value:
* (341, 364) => 0.11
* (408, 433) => 0.30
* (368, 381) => 0.20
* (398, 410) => 0.17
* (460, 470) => 0.06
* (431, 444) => 0.30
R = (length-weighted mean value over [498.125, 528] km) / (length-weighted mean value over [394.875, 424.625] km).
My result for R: 1.06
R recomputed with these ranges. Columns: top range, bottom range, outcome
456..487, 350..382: 1.30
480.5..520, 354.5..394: 1.27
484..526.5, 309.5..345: 1.01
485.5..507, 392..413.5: 1.33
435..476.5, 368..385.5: 1.13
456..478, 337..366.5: 1.16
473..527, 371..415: 1.21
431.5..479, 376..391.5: 1.14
